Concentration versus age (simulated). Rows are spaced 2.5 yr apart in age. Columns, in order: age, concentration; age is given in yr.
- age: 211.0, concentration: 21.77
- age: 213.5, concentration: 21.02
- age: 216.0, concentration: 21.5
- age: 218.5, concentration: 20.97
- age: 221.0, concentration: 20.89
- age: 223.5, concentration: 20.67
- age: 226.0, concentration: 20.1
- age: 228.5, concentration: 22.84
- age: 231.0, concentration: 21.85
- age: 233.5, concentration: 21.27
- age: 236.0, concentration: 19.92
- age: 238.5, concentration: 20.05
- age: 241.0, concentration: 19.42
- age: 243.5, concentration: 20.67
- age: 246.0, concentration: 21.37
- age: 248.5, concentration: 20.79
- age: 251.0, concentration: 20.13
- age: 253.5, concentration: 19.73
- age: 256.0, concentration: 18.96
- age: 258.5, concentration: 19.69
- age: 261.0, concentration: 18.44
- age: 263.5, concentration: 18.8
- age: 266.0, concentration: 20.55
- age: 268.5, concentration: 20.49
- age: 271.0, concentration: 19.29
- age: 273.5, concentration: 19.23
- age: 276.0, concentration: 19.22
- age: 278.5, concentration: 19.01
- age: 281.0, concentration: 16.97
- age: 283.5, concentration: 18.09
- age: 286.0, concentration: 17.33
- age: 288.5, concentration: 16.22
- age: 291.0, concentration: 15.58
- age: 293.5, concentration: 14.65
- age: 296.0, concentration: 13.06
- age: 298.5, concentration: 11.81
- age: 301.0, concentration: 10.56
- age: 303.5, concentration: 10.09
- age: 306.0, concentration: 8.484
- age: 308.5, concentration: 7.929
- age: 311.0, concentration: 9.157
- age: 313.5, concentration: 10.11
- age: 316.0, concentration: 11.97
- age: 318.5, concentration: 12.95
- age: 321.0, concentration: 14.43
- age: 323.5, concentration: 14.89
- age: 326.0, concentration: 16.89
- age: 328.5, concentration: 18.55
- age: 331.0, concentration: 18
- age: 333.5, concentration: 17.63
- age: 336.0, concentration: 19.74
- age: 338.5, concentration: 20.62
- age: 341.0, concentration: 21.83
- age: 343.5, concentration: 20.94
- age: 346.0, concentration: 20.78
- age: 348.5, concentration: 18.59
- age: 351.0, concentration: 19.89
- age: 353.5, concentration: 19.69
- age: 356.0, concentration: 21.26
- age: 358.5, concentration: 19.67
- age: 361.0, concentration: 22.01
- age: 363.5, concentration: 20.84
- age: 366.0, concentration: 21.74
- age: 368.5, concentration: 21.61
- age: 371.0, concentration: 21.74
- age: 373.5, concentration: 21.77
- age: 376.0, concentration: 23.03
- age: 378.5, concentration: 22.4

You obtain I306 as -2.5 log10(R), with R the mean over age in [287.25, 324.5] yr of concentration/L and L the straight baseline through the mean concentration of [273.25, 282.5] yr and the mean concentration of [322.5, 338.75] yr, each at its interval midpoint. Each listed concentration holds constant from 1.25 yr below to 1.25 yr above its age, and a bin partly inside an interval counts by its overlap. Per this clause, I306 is 0.444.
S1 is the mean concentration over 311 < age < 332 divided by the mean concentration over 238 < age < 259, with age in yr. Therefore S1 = 0.71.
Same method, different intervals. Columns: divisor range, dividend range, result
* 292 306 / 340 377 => 1.78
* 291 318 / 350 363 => 1.86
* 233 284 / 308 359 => 0.87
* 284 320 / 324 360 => 1.59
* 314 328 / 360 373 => 1.52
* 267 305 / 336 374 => 1.29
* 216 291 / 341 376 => 1.06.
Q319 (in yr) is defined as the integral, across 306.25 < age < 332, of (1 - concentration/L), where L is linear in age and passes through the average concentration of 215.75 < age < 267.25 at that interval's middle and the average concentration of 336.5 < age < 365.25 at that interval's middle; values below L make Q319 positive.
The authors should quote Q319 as 9.1 yr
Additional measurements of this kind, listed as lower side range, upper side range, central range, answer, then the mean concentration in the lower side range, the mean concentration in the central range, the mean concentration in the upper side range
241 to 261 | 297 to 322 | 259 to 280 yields -2.9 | 20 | 19.4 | 10.7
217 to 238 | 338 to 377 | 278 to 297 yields 4.3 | 21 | 16.3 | 21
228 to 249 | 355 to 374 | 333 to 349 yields 0.8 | 20.8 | 20.2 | 21.3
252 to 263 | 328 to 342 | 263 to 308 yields 7.9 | 19.2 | 15.9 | 19.4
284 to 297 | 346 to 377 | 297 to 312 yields 6.2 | 15.6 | 9.74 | 21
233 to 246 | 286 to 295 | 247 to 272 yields -1.7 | 20.3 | 19.7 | 15.7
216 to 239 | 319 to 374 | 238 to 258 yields 0.6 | 21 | 20.1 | 19.6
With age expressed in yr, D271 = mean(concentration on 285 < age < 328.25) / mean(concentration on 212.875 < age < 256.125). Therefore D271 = 0.62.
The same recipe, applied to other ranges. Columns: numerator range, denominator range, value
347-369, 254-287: 1.08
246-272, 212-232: 0.93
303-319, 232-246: 0.49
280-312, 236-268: 0.66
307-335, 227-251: 0.66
